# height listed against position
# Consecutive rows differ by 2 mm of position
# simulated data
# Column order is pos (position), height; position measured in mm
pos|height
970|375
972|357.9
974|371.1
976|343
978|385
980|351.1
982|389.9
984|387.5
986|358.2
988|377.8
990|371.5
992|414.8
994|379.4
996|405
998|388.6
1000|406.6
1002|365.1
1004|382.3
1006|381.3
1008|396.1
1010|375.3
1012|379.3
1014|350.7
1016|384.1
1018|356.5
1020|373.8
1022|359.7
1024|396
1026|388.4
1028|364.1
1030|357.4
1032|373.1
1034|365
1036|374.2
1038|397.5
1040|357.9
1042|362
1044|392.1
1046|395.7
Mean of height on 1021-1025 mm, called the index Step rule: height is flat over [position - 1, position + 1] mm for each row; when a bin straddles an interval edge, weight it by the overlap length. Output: 378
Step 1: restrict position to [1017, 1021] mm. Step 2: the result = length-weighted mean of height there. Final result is 365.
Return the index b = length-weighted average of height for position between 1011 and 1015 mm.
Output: 365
